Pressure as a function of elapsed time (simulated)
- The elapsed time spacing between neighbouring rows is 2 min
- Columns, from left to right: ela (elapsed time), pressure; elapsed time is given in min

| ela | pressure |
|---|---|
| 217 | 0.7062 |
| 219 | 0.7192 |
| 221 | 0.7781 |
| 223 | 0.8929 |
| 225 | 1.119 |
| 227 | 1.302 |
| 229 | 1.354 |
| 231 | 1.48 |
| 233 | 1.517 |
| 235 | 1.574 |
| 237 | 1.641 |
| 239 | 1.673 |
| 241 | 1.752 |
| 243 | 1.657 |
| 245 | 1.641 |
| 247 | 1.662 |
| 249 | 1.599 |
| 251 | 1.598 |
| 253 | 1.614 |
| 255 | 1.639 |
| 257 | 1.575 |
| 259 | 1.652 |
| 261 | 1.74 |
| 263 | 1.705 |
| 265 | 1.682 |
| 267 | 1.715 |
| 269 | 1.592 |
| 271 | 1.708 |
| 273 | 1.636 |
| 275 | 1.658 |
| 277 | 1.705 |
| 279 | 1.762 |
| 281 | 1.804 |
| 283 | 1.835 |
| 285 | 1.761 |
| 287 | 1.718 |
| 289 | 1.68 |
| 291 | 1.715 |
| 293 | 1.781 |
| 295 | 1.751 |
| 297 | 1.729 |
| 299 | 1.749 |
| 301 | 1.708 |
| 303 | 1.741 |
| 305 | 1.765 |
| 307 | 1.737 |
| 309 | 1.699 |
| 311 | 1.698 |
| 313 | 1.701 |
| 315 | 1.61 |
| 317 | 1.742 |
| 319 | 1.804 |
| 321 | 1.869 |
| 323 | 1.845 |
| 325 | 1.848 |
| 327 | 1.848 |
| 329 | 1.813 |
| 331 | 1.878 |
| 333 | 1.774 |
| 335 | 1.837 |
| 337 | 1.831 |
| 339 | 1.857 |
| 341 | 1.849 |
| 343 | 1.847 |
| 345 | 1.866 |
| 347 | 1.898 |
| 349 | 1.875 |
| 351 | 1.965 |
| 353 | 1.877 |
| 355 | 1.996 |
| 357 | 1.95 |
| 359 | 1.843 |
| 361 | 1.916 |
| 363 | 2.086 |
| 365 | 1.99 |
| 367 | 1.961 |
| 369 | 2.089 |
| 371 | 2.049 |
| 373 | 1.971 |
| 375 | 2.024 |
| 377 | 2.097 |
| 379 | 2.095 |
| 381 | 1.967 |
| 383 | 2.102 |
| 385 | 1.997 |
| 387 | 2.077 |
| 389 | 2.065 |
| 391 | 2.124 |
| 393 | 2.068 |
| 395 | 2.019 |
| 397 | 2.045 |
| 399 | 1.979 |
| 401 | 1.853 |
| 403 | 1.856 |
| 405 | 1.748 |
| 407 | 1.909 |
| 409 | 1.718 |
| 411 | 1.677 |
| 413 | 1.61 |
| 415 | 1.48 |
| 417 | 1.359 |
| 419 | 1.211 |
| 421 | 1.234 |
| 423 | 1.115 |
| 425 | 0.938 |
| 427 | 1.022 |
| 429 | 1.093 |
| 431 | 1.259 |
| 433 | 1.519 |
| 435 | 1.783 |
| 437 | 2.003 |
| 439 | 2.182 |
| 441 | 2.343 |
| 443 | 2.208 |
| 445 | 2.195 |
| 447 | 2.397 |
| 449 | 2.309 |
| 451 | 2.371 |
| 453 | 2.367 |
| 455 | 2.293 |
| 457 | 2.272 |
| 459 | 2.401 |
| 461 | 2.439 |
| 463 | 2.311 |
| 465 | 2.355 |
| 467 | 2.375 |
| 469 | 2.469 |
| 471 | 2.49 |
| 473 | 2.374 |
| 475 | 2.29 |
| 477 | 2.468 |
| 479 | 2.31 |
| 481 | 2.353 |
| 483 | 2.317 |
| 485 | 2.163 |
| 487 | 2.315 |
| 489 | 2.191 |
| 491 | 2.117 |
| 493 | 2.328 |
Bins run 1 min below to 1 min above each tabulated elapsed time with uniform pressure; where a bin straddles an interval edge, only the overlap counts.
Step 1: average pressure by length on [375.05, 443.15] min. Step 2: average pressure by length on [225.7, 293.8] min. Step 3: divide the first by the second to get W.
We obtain 1.07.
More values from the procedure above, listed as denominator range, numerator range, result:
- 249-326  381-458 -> 1.07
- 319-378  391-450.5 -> 0.91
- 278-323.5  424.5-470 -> 1.17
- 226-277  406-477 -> 1.20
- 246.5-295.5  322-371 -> 1.12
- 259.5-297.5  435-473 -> 1.34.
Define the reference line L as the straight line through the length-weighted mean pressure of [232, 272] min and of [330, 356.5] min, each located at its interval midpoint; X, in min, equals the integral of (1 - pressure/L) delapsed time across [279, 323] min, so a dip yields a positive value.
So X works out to 0.6 min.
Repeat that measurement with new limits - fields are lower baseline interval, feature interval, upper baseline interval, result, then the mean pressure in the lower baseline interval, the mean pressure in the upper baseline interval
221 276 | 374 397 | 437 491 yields -0.2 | 1.56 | 2.32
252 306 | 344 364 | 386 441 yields -2.8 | 1.71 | 1.68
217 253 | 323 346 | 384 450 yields -3.5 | 1.4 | 1.77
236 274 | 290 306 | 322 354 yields 0.2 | 1.66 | 1.86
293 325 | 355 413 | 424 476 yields -1.4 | 1.75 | 2.08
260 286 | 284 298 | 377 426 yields -0.1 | 1.72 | 1.77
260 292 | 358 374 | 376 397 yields 0.1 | 1.71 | 2.06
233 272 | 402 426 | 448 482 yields 7.7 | 1.65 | 2.37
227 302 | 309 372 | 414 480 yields -2.6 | 1.66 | 1.98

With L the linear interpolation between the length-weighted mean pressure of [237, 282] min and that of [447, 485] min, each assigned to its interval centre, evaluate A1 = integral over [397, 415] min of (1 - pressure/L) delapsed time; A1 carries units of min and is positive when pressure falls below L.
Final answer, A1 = 3.1 min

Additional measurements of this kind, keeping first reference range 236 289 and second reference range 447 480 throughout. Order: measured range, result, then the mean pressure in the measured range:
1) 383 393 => 0.2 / 2.07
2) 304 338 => 1.8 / 1.78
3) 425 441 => 5.0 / 1.56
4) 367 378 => 0.1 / 2.04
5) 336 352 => 0.7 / 1.87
